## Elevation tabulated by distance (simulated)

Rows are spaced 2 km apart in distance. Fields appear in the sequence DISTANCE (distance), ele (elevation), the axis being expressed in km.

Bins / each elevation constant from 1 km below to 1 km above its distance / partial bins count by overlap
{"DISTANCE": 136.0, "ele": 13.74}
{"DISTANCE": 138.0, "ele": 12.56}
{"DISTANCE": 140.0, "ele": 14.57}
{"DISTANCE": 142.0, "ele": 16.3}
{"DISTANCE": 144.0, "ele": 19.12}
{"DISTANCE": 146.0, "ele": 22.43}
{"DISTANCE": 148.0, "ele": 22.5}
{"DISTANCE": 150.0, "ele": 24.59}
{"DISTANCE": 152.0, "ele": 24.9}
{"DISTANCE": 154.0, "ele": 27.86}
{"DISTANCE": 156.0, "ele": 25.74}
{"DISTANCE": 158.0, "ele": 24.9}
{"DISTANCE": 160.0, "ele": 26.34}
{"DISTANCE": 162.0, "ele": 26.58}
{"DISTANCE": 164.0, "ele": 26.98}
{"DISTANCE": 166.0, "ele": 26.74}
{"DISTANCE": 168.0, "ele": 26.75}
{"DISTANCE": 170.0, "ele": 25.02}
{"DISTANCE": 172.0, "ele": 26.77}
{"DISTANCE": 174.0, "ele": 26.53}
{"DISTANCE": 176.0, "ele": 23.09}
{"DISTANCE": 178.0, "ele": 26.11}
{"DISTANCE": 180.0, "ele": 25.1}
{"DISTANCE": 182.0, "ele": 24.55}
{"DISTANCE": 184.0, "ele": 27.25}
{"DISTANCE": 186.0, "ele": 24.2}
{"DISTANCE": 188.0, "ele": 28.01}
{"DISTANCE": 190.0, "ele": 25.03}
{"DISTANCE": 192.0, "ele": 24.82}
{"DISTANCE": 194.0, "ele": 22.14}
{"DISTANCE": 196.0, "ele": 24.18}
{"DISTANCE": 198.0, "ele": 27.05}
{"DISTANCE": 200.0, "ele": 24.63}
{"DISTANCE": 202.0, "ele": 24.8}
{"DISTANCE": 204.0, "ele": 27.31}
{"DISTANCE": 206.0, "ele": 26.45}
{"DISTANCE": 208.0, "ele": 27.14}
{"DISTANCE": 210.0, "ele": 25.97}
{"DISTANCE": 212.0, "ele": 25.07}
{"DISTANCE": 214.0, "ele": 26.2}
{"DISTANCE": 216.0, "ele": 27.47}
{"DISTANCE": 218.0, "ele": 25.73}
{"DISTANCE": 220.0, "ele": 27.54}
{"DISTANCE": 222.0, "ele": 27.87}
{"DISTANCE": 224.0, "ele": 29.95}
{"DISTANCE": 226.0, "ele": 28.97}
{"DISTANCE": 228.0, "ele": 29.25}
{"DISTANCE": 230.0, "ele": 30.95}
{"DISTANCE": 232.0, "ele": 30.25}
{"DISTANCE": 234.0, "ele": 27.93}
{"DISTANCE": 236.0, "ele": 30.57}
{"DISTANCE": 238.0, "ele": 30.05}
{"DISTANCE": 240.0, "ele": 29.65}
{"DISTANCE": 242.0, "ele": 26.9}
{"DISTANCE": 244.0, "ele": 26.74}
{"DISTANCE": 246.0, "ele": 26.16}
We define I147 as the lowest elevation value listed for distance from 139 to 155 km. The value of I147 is 14.57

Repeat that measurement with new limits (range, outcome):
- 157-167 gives 24.9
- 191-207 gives 22.14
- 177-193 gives 24.2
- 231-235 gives 27.93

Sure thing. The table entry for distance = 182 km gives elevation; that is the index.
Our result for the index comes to 24.55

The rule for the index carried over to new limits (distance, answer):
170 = 25.02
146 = 22.43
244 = 26.74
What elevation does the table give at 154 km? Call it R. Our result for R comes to 27.86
